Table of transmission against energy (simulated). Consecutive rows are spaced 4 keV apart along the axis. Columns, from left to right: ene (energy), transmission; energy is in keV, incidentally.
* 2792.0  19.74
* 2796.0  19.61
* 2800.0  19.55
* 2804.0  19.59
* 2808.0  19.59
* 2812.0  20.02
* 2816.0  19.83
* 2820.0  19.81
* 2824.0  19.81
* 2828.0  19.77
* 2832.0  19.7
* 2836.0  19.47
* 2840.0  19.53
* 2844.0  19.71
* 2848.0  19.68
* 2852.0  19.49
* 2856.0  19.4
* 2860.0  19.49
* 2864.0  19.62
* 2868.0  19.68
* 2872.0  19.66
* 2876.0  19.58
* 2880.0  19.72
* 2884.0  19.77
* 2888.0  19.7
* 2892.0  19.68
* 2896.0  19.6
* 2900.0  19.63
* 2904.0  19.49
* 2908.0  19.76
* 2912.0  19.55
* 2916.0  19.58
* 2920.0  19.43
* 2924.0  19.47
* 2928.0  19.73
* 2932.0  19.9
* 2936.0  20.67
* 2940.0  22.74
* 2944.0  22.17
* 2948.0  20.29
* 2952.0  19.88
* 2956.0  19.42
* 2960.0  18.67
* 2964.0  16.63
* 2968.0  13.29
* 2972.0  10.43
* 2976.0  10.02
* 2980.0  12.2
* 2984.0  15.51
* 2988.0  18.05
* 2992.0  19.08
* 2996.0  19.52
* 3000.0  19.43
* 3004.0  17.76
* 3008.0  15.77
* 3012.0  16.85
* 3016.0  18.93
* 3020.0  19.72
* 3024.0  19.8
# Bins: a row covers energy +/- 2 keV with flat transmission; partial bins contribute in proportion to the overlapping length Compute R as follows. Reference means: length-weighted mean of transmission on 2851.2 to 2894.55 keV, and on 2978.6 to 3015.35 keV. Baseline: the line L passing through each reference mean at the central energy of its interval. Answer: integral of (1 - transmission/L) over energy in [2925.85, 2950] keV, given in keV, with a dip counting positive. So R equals -3.3 keV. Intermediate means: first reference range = 19.6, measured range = 20.9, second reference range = 17.3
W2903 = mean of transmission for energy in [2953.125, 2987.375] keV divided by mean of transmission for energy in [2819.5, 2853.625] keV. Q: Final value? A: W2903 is 0.8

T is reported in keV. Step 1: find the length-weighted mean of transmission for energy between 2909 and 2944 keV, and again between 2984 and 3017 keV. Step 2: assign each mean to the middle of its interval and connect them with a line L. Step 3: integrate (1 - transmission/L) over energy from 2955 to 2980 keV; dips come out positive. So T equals 6.2 keV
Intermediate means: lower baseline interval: 20.2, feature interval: 14.4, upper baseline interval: 18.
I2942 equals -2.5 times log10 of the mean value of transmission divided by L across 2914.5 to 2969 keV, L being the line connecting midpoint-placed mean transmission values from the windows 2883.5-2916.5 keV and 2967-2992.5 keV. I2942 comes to -0.18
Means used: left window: 19.6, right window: 13.8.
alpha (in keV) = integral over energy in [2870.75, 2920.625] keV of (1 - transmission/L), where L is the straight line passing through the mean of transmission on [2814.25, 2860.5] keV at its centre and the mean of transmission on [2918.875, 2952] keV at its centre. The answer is 1.34 keV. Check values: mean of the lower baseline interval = 19.6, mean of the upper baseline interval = 20.5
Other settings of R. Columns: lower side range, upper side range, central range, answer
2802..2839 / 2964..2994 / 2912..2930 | -3.6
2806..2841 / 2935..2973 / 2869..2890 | -0.5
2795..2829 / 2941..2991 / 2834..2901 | -3.7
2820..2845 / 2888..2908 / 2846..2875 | 0.1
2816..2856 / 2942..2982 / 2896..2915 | -1.9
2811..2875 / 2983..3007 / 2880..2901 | -0.5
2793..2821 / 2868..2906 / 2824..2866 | 0.2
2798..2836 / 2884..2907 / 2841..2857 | 0.1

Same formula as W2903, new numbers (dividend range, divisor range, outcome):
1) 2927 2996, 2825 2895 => 0.90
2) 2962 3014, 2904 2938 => 0.80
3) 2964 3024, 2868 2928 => 0.83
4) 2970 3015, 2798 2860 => 0.81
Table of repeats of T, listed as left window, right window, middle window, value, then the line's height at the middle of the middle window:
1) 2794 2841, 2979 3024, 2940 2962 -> -2.5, 18.3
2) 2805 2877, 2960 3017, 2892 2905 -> -1.0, 18.2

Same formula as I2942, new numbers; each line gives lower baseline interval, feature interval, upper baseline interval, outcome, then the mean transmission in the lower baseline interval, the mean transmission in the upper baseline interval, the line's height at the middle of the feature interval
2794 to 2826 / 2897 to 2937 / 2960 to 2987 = -0.25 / 19.7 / 13.6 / 15.7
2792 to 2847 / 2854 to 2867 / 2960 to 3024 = -0.03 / 19.7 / 16.4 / 18.9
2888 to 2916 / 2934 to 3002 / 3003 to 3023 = 0.07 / 19.6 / 17.9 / 18.6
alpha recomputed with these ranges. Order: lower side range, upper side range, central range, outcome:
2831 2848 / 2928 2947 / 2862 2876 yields 0.3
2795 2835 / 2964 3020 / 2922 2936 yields -2.0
